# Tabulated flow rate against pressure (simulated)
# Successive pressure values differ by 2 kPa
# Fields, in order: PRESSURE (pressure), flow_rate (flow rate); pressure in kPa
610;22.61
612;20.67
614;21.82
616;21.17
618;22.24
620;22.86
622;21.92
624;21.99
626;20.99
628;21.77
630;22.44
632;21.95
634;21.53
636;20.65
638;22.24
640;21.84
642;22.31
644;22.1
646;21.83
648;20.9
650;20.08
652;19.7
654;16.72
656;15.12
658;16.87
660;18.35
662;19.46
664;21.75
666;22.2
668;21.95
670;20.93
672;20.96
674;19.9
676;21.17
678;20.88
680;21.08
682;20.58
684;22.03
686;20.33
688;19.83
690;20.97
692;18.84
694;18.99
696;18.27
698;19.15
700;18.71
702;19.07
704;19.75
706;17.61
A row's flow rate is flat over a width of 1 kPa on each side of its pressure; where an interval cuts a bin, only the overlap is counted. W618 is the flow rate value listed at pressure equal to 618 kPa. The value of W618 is 22.24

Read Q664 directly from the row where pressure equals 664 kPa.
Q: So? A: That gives 21.75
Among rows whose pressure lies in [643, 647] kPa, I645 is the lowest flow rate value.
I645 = 21.83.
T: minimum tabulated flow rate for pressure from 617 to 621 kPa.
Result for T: 22.24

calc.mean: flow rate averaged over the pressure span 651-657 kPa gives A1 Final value 17.2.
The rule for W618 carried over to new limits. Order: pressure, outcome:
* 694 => 18.99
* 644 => 22.1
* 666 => 22.2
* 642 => 22.31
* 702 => 19.07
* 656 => 15.12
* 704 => 19.75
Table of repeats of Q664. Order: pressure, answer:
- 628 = 21.77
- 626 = 20.99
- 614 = 21.82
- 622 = 21.92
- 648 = 20.9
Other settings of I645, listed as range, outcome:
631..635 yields 21.53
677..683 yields 20.58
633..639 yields 20.65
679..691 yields 19.83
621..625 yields 21.92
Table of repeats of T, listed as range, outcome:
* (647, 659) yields 15.12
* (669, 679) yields 19.9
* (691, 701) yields 18.27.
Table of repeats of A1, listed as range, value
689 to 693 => 19.9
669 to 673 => 20.9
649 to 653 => 19.9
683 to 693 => 20.4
